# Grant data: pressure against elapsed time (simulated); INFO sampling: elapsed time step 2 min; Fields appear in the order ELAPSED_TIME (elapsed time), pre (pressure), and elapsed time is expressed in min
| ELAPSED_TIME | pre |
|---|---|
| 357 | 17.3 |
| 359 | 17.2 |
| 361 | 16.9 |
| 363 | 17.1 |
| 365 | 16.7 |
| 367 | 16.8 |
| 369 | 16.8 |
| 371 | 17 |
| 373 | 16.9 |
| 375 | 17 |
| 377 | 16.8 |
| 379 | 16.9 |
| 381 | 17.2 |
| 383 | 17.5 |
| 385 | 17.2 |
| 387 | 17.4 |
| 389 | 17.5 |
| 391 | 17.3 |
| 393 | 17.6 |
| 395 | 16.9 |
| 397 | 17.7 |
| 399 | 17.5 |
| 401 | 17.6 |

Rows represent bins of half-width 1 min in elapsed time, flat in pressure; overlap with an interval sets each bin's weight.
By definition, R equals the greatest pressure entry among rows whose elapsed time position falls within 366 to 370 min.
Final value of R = 16.8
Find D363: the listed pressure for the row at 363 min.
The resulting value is 17.1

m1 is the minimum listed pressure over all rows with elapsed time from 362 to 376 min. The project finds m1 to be 16.7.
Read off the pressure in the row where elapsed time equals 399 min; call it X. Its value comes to 17.5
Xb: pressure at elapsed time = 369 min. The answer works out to 16.8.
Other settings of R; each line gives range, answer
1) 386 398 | 17.7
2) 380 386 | 17.5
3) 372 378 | 17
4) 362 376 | 17.1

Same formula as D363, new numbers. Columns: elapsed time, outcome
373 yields 16.9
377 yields 16.8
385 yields 17.2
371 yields 17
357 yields 17.3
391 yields 17.3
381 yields 17.2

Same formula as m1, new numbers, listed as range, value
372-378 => 16.8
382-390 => 17.2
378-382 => 16.9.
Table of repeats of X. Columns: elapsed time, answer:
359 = 17.2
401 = 17.6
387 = 17.4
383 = 17.5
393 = 17.6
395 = 16.9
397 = 17.7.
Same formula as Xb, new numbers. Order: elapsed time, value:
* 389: 17.5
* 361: 16.9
